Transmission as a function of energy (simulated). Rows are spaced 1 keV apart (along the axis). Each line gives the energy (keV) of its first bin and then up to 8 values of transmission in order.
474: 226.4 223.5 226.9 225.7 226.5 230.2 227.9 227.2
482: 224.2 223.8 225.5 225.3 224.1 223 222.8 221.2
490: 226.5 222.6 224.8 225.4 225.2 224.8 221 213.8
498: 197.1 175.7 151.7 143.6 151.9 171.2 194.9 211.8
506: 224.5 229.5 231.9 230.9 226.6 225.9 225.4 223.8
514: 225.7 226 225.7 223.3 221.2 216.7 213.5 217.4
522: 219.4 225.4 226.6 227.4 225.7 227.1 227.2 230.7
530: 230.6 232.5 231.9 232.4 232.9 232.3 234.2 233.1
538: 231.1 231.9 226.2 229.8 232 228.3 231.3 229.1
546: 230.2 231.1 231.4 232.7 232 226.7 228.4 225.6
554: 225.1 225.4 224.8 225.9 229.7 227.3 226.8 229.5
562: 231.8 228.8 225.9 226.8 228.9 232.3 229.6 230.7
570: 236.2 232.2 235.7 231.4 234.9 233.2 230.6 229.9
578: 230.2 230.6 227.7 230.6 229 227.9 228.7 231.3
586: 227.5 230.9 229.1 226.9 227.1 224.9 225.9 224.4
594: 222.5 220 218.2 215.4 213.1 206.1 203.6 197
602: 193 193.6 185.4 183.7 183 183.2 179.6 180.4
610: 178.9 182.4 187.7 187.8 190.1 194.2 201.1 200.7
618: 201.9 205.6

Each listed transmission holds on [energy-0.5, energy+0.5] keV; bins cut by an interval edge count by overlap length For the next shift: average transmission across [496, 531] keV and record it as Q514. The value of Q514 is 213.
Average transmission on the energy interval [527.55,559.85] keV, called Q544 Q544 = 230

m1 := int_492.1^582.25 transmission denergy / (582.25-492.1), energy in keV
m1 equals 223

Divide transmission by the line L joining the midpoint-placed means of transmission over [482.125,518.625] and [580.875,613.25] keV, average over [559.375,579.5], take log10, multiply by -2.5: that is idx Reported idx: -0.10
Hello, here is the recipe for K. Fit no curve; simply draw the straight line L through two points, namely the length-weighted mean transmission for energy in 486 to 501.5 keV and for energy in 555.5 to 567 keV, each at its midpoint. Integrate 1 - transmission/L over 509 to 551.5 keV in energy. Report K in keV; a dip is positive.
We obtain -1.69 keV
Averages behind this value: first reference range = 208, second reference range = 228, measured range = 228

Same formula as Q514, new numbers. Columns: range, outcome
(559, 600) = 227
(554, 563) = 228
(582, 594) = 228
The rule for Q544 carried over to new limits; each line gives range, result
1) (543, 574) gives 230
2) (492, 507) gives 197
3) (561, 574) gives 231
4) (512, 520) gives 223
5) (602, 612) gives 184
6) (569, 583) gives 232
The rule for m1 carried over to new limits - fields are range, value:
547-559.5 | 228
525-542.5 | 231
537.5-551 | 230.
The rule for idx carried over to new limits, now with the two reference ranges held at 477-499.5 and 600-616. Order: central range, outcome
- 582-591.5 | -0.179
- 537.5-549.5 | -0.124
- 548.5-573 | -0.144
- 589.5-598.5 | -0.157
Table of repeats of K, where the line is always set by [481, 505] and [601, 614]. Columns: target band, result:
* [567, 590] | -4.76 keV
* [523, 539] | -2.40 keV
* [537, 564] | -4.47 keV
